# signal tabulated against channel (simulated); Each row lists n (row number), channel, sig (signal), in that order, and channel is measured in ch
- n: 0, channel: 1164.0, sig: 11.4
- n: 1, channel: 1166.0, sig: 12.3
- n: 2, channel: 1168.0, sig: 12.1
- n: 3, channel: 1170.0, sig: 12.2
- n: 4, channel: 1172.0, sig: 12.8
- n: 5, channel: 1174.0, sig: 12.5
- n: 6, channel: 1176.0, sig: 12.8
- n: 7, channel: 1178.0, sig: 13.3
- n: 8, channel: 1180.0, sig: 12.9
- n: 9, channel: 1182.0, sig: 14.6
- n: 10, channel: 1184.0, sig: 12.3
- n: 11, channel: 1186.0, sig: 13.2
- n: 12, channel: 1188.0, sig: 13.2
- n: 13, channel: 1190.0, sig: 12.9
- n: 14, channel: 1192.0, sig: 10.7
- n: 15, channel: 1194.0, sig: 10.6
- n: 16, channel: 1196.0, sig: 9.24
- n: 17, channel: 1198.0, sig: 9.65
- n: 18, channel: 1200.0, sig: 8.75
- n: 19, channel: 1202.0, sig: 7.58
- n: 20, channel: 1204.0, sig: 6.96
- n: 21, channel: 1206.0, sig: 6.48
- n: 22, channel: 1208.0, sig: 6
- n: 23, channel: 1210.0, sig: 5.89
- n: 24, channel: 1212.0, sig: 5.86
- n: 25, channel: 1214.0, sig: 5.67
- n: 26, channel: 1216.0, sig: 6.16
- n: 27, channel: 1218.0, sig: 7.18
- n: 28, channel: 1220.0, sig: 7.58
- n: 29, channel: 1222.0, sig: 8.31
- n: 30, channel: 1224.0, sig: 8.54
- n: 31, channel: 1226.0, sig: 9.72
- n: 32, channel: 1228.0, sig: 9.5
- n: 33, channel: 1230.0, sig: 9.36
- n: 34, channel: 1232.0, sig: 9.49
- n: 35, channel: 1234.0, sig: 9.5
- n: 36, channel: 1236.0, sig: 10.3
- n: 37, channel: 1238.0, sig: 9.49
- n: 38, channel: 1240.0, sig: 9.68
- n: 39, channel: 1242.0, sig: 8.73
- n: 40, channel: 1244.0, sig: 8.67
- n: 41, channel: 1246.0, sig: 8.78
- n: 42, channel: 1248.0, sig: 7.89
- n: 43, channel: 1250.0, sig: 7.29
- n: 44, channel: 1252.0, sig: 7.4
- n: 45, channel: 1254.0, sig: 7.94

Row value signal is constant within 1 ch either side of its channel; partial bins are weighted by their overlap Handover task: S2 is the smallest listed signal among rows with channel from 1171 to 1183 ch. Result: 12.5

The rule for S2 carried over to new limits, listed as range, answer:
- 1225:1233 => 9.36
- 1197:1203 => 7.58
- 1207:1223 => 5.67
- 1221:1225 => 8.31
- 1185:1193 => 10.7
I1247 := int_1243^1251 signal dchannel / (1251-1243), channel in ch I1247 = 8.16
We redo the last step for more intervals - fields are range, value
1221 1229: 9.02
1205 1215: 5.98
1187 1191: 13.1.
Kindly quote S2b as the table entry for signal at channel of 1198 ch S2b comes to 9.65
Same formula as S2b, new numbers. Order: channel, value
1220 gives 7.58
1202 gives 7.58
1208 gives 6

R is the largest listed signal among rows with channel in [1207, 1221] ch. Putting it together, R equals 7.58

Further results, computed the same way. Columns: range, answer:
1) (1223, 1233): 9.72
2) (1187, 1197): 13.2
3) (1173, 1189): 14.6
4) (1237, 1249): 9.68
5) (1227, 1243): 10.3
